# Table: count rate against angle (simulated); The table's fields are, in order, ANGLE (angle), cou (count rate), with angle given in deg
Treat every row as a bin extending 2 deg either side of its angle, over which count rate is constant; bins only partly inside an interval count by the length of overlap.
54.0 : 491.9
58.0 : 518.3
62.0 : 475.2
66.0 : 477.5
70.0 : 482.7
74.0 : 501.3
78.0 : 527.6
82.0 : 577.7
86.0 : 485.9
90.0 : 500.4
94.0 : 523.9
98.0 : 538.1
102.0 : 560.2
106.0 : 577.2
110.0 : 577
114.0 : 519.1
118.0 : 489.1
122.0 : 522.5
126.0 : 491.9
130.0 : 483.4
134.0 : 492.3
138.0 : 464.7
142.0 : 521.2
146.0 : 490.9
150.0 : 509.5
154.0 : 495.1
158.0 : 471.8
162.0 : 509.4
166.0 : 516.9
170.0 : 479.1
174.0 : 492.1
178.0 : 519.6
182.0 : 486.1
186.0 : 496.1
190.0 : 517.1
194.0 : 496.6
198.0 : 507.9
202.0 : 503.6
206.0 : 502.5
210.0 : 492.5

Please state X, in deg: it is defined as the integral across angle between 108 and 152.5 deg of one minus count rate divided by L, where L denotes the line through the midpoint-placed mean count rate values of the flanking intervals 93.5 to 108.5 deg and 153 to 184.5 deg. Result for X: 1.96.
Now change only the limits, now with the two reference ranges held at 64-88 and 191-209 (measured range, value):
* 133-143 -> 0.3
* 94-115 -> -1.9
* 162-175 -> 0.2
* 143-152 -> 0.1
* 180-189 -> 0.2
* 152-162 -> 0.3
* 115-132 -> 0.3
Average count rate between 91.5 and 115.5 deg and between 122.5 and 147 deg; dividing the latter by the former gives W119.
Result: 0.90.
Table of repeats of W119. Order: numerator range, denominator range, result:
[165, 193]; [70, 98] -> 0.97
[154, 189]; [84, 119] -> 0.94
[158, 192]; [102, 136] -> 0.96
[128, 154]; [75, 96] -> 0.95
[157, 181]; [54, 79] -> 1.01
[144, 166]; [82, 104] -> 0.94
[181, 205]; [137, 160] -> 1.02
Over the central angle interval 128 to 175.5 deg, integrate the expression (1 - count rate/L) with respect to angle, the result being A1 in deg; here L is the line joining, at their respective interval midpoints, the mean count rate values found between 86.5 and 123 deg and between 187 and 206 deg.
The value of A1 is 2.3 deg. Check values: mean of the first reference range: 533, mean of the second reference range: 505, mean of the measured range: 494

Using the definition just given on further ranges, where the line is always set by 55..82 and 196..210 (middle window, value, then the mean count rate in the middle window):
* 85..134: -1.9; 522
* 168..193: 0.2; 498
